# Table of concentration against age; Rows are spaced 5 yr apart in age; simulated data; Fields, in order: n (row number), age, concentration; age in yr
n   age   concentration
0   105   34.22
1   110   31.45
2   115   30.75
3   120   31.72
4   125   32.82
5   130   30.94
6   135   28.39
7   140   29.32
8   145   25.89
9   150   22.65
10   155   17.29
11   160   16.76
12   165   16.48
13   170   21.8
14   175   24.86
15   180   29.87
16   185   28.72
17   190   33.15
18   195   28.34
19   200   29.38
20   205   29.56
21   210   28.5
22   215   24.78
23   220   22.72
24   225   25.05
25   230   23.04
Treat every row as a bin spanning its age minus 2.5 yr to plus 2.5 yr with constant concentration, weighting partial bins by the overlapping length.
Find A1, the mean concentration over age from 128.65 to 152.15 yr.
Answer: 27.3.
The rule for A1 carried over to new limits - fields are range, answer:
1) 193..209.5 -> 29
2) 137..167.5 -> 21.5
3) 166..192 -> 26.9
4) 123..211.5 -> 26.3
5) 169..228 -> 27.3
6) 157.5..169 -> 17.3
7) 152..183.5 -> 21.4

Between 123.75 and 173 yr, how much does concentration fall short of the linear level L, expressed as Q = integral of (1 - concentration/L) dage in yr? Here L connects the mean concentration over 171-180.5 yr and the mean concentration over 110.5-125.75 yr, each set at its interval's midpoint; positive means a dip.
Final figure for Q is 8.3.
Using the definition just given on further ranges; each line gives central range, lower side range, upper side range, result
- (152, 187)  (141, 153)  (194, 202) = 5.9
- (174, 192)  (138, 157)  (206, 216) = -2.5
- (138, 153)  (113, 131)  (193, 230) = 2.4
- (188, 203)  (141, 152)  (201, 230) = -2.6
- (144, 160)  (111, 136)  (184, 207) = 5.2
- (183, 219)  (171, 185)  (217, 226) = -4.8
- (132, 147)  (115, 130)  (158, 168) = -1.5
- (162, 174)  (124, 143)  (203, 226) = 3.6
